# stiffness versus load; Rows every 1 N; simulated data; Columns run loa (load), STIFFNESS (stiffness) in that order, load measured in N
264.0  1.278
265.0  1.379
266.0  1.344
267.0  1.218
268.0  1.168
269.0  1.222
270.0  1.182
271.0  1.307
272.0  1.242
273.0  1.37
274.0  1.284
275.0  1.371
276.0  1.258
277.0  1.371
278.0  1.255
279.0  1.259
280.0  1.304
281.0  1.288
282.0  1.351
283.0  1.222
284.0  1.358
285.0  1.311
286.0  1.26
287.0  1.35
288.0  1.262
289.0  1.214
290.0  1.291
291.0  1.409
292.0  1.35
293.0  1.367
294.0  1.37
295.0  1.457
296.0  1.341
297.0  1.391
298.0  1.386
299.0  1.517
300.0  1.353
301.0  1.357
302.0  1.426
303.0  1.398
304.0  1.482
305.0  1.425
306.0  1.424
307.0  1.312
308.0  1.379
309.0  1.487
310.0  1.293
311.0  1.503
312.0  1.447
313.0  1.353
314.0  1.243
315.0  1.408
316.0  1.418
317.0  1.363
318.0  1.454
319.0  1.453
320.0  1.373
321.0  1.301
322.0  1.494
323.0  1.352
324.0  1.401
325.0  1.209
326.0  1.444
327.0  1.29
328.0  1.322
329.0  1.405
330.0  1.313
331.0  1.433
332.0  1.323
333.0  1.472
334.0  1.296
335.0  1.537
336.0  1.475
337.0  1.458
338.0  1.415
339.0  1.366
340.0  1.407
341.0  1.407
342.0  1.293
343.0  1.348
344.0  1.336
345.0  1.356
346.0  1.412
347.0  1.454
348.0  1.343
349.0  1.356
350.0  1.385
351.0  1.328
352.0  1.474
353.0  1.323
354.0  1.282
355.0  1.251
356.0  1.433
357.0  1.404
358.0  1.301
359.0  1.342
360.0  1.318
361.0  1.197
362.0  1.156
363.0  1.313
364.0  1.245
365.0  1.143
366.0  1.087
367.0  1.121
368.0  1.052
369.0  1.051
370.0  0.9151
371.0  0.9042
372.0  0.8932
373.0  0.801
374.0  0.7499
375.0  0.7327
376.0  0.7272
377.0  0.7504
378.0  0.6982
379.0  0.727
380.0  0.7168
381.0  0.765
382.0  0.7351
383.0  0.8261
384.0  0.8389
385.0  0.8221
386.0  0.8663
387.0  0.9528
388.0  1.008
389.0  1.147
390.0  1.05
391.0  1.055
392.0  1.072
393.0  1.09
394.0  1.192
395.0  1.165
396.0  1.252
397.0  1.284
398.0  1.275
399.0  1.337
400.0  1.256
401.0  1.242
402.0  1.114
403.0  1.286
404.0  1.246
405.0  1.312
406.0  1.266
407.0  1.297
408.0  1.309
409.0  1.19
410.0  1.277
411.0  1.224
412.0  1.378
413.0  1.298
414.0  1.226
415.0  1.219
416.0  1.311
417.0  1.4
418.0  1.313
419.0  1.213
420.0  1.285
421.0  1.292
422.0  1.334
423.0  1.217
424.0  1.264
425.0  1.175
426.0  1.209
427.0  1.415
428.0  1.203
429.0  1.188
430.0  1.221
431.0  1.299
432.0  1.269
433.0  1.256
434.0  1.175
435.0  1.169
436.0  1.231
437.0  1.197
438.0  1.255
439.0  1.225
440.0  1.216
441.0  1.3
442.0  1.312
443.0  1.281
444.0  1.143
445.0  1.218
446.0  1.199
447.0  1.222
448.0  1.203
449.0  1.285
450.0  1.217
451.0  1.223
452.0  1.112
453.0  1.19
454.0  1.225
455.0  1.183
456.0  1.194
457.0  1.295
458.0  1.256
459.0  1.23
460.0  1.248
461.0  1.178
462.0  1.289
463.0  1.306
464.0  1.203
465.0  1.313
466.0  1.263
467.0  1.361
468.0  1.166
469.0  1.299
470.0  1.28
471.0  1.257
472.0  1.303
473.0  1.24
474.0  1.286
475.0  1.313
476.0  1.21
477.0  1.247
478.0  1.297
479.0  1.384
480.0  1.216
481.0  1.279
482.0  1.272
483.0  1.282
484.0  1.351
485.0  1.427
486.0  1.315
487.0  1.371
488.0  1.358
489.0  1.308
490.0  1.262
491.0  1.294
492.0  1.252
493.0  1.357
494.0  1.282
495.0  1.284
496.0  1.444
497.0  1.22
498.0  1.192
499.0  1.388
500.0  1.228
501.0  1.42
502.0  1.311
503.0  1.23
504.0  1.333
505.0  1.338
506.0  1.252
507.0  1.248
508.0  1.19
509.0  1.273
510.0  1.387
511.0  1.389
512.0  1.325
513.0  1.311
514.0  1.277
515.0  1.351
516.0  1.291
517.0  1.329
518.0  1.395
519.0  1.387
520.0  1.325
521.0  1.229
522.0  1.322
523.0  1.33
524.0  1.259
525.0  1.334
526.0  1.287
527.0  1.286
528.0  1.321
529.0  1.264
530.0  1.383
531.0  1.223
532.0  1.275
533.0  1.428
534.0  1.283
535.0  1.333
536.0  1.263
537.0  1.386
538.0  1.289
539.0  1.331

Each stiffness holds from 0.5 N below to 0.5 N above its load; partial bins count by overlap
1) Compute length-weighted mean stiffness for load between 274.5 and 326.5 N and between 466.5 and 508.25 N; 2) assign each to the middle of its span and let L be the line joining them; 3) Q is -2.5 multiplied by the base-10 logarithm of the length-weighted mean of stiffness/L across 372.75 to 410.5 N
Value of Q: 0.27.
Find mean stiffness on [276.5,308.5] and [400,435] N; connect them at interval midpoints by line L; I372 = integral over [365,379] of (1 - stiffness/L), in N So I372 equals 4.4 N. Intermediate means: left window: 1.35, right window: 1.26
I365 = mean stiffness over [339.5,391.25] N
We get 1.11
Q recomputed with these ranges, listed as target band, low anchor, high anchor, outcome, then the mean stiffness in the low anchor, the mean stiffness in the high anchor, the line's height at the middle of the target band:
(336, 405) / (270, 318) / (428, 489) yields 0.14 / 1.35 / 1.26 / 1.31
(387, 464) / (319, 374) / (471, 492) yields 0.06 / 1.29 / 1.3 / 1.3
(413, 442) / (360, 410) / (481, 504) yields -0.09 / 1.05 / 1.31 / 1.15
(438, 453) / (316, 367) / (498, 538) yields 0.09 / 1.35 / 1.31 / 1.33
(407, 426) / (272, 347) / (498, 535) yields 0.05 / 1.37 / 1.31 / 1.34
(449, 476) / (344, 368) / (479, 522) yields 0.05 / 1.3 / 1.31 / 1.31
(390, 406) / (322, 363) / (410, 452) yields 0.07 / 1.36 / 1.25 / 1.29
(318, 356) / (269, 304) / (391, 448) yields -0.06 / 1.33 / 1.24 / 1.3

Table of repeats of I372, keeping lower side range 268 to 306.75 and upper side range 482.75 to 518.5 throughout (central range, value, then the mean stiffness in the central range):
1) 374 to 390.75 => 6.2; 0.836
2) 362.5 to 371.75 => 1.7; 1.09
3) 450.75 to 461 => 0.8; 1.21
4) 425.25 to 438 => 0.8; 1.24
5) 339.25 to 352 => -0.4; 1.37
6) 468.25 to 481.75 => 0.4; 1.28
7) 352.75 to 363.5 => 0.2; 1.3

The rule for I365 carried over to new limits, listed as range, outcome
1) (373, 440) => 1.14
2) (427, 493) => 1.26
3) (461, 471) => 1.27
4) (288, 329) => 1.38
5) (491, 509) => 1.29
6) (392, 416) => 1.25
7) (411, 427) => 1.28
